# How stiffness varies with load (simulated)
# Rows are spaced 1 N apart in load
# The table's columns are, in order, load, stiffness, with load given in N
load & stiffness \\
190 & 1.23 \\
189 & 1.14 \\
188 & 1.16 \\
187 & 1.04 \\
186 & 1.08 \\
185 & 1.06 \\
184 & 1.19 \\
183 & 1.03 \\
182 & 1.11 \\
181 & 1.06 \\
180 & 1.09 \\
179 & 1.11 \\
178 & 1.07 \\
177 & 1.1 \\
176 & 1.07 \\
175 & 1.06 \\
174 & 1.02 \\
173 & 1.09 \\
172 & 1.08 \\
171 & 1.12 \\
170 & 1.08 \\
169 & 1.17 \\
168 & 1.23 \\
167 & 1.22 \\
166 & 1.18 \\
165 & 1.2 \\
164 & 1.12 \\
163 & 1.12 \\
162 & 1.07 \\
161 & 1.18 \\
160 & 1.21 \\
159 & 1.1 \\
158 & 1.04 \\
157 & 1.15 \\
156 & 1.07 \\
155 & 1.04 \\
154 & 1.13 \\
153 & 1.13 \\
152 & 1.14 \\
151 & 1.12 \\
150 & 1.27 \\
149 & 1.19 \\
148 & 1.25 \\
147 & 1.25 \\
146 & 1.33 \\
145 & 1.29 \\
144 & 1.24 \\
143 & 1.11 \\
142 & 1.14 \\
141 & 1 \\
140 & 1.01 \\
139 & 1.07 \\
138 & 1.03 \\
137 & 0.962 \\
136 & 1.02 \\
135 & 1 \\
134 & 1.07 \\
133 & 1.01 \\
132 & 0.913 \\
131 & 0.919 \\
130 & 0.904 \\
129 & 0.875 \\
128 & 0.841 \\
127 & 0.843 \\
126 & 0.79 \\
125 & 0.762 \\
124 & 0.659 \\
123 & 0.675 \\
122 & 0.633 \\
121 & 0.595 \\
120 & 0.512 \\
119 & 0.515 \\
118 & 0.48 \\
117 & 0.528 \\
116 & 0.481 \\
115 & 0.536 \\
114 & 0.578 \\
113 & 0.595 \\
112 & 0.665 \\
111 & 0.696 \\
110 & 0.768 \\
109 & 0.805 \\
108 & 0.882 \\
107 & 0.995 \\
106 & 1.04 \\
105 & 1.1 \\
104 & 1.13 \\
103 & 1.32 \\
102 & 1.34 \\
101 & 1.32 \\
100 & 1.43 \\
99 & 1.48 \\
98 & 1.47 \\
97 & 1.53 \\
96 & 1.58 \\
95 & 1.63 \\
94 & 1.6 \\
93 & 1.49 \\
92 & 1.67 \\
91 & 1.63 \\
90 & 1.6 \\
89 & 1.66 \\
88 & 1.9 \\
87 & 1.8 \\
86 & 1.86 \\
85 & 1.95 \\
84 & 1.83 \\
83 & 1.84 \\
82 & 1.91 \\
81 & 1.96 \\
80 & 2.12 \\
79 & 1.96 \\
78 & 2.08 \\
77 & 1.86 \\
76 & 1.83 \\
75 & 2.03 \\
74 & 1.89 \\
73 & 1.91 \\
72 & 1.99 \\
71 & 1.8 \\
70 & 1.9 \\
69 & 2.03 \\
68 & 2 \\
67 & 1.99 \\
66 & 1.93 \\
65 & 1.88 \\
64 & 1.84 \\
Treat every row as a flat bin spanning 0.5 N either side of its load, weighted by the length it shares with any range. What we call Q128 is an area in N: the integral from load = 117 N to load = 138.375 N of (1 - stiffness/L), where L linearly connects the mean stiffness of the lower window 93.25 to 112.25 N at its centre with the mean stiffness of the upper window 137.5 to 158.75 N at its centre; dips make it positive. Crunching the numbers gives 6.7 N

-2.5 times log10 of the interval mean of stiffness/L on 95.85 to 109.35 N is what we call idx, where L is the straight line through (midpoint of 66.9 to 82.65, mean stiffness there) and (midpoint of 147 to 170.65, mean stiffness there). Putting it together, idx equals 0.34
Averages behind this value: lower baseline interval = 1.95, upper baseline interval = 1.15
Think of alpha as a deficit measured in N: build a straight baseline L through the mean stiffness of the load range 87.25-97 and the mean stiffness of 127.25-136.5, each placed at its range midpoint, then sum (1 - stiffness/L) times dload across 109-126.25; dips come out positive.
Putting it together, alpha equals 8.3 N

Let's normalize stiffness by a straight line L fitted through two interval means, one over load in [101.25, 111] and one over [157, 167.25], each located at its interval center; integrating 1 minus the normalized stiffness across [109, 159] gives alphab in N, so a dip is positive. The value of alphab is 8.1 N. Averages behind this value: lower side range 1.03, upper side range 1.14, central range 0.916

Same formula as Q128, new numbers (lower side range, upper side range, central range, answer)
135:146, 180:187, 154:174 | -0.7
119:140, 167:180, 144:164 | -3.5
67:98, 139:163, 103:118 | 7.5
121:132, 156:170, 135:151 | -3.2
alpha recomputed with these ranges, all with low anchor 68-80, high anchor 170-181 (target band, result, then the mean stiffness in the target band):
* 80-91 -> 0.1 N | 1.84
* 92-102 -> 1.4 N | 1.5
